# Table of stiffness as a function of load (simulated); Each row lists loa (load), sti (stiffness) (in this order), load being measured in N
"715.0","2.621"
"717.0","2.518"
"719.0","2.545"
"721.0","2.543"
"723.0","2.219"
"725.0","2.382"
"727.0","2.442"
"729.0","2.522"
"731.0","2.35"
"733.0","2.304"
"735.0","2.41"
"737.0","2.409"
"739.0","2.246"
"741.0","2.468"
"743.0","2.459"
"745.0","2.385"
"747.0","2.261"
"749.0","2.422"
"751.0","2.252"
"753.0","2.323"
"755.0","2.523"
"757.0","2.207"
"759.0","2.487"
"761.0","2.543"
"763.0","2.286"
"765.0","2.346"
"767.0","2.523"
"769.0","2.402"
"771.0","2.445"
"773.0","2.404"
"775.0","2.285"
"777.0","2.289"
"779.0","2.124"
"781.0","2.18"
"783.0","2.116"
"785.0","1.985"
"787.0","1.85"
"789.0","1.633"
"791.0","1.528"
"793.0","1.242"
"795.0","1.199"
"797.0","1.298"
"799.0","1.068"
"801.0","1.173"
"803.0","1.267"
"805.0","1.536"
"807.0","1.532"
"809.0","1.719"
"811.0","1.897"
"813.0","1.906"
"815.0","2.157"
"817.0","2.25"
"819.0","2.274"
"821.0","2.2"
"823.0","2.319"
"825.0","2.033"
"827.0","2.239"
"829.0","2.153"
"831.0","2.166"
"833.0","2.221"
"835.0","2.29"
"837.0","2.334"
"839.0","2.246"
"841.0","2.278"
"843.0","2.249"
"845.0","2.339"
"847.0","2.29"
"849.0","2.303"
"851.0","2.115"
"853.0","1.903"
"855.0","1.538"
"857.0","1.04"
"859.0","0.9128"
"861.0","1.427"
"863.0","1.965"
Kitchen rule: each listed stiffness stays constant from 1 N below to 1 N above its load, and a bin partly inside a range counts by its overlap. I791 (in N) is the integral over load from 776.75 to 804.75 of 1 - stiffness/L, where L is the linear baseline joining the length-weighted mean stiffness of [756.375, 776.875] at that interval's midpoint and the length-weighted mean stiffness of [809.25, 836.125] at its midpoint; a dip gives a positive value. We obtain 8.2 N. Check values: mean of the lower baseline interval 2.39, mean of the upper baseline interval 2.15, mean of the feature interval 1.62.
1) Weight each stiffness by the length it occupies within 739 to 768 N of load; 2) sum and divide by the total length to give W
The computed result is 2.39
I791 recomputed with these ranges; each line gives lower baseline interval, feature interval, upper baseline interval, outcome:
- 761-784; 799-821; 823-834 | 4.57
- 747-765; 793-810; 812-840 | 6.89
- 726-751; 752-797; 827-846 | 4.32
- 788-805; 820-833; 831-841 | -1.00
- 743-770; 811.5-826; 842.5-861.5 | -1.04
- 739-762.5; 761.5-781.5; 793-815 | -3.01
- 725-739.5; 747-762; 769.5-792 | -0.92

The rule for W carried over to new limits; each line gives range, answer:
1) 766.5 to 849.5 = 1.99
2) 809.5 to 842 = 2.18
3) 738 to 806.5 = 2.05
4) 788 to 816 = 1.51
